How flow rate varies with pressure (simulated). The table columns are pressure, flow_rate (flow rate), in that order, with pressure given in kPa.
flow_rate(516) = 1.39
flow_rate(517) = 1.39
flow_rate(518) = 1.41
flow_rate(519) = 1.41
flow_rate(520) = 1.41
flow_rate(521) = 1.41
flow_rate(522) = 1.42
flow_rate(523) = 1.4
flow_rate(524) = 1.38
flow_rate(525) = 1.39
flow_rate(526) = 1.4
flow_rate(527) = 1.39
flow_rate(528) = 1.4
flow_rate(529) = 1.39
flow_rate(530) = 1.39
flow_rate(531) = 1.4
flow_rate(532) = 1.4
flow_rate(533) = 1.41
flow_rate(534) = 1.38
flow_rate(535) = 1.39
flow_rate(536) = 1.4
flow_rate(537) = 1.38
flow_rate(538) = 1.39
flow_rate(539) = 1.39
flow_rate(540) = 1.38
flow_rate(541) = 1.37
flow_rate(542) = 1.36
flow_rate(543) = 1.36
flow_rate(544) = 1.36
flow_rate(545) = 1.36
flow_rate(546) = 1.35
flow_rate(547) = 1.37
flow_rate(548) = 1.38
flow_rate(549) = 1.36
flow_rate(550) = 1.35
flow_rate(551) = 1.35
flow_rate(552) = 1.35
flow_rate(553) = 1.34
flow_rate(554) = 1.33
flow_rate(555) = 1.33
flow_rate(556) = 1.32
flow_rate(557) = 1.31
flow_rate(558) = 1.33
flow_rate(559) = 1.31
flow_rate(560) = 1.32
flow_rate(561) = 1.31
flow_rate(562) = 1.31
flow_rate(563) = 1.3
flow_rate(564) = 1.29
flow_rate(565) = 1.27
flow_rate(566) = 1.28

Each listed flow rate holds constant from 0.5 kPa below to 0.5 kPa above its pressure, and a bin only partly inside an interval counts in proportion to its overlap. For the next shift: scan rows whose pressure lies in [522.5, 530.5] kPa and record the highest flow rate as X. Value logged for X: 1.4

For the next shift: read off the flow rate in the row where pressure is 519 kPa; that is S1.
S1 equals 1.41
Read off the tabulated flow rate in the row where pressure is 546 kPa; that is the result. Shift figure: 1.35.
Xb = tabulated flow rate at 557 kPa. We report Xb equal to 1.31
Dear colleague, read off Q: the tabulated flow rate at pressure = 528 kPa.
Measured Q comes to 1.4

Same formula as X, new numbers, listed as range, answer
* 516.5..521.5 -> 1.41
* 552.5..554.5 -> 1.34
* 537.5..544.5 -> 1.39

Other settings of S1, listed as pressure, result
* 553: 1.34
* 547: 1.37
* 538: 1.39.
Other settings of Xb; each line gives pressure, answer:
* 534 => 1.38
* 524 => 1.38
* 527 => 1.39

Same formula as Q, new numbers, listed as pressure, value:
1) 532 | 1.4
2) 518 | 1.41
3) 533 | 1.41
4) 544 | 1.36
